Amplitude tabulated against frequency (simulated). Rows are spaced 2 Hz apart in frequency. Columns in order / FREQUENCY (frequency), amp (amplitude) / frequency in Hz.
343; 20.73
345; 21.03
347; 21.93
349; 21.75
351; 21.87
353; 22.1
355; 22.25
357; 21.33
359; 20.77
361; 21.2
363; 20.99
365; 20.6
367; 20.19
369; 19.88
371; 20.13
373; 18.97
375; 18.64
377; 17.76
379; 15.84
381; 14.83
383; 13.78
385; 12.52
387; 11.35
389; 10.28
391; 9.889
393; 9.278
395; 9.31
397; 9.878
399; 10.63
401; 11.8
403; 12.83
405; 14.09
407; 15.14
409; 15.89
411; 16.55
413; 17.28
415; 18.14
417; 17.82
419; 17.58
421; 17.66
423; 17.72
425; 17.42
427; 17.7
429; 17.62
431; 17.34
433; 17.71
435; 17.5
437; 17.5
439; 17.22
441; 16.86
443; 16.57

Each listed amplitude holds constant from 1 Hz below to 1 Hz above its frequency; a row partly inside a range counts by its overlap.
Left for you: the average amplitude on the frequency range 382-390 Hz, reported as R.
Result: 12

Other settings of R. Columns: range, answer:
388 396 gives 9.69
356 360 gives 21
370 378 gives 18.9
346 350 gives 21.8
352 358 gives 21.9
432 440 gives 17.5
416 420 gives 17.7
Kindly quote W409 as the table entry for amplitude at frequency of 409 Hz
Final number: 15.89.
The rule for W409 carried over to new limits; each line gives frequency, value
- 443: 16.57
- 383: 13.78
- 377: 17.76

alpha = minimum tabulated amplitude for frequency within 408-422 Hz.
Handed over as 15.89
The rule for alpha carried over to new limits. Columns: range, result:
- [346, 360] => 20.77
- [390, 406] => 9.278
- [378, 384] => 13.78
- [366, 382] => 14.83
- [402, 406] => 12.83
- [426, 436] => 17.34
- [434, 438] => 17.5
